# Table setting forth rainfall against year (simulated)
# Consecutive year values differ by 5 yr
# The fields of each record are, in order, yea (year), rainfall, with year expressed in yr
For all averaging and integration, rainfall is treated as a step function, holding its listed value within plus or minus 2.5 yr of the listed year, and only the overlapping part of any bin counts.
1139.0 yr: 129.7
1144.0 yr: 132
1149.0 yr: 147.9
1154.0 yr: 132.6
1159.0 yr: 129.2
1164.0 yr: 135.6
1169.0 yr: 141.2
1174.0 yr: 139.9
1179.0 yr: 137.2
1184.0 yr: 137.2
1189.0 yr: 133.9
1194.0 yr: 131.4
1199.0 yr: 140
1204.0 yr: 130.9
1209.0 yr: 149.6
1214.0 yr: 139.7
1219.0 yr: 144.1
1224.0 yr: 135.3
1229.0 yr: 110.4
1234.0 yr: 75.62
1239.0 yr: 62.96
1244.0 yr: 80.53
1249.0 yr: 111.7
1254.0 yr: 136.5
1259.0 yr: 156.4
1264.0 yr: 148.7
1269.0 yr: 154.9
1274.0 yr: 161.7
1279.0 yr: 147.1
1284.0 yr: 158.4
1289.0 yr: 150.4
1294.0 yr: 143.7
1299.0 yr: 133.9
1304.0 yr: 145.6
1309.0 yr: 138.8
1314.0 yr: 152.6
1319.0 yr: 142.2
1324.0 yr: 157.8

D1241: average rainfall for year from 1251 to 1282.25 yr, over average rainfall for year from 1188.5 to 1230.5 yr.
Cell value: 1.11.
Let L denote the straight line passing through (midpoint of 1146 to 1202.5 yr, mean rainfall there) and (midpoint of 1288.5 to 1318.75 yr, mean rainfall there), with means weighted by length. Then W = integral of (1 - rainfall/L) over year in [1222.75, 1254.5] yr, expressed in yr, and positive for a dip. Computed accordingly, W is 9.5 yr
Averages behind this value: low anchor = 137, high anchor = 144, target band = 98.4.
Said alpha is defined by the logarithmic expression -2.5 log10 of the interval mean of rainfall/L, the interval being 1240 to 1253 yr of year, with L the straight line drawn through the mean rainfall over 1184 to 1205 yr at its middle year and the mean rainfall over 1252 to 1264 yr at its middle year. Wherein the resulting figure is 0.44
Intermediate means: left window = 135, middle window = 96.9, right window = 147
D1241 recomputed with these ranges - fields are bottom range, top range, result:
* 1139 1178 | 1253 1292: 1.12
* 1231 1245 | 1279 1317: 1.99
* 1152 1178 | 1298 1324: 1.06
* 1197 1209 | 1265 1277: 1.13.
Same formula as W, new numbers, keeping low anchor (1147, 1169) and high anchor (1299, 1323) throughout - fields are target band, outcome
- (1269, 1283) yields -1.20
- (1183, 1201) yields 0.39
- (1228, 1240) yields 4.99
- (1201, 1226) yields -0.10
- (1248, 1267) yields 0.12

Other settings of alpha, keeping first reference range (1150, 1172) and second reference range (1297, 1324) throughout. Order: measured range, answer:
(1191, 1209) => 0.01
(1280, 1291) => -0.08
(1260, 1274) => -0.09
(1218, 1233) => 0.13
